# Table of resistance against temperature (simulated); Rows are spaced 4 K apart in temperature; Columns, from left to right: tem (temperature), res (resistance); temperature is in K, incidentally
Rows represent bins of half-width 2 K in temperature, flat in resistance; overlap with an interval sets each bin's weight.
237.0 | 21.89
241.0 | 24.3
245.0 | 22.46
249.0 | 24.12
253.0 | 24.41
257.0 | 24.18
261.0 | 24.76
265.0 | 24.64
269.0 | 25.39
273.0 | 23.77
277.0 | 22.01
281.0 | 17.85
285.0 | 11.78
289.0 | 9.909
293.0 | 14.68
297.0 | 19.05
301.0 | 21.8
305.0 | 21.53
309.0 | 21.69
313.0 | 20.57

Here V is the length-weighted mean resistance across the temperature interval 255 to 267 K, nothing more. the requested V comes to 24.5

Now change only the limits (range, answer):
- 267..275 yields 24.6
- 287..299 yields 14.5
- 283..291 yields 10.8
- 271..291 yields 17.1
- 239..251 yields 23.6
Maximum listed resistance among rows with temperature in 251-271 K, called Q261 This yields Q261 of 25.39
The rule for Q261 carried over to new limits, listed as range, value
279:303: 21.8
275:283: 22.01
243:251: 24.12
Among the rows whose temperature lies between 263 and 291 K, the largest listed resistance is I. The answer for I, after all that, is 25.39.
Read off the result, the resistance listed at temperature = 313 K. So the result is 20.57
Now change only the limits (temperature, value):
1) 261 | 24.76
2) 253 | 24.41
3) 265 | 24.64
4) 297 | 19.05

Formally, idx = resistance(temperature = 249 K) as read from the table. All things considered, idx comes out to 24.12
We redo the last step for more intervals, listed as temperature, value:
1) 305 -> 21.53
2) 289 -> 9.909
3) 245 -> 22.46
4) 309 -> 21.69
